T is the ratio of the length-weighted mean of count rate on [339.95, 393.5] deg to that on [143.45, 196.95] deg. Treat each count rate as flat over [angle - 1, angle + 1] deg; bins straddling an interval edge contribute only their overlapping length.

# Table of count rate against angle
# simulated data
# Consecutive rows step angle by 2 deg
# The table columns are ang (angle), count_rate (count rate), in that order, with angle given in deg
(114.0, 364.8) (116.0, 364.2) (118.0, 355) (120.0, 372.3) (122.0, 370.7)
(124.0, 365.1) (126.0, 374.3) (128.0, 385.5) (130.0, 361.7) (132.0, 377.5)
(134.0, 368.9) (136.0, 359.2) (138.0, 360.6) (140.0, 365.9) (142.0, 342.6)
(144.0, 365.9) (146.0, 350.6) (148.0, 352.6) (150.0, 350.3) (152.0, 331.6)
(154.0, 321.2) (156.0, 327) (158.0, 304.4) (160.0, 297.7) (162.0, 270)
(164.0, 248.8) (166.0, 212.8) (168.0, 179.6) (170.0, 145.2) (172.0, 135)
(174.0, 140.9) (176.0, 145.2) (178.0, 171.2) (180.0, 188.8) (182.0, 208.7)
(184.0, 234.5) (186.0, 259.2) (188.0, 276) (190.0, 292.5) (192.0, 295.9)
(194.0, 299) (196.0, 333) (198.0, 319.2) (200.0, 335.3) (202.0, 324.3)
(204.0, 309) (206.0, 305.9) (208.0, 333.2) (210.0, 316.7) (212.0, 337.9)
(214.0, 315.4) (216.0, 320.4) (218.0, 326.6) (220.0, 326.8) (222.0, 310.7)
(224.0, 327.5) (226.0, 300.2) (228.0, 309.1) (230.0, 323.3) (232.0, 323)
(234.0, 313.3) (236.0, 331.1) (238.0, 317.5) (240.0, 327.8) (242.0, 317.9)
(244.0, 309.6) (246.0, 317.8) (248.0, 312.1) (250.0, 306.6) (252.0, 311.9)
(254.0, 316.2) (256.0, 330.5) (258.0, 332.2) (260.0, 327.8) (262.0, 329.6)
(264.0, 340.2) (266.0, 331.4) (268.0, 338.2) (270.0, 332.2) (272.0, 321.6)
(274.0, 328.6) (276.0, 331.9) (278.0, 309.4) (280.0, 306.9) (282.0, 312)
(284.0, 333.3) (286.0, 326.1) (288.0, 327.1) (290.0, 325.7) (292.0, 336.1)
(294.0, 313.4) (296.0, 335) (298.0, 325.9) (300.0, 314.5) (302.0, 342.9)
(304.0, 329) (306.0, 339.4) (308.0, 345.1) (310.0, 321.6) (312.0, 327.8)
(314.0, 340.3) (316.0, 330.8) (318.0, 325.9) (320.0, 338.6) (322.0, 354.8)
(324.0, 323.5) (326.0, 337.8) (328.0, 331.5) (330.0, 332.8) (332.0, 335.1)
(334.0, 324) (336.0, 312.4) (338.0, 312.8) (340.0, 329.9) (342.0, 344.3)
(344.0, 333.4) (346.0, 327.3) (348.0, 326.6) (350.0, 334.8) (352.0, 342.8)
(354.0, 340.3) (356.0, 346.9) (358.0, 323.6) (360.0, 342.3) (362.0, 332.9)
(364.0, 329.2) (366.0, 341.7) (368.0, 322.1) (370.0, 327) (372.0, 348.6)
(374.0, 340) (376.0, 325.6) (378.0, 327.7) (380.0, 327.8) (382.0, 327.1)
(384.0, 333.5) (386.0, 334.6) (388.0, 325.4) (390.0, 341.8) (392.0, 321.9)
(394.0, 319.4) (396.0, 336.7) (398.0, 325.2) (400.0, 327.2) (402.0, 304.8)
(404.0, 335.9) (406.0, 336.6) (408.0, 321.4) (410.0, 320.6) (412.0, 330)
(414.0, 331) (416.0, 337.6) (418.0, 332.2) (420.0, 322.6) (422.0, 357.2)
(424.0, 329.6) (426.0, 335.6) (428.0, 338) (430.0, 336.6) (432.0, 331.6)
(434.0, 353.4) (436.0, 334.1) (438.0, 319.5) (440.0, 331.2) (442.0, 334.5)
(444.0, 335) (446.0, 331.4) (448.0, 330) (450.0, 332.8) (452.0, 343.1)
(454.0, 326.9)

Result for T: 1.28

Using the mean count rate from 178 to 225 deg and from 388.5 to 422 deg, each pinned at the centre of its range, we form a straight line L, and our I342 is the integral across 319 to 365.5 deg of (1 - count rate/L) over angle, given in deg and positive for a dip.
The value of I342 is -2.06 deg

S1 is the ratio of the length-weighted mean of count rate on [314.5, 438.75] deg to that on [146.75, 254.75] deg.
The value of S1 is 1.15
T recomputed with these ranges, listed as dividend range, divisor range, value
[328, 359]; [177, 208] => 1.19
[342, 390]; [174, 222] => 1.18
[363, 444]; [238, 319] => 1.02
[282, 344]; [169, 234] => 1.19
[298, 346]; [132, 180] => 1.18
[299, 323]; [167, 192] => 1.65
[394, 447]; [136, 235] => 1.14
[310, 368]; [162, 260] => 1.17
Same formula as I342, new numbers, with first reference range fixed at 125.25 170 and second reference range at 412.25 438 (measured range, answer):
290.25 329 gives -0.19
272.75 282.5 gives 0.33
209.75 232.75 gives 0.48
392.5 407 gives 0.36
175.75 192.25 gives 4.77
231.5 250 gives 0.53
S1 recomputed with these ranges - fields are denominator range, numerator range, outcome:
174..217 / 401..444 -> 1.19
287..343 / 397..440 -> 1.00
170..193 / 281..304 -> 1.55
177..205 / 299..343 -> 1.21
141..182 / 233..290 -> 1.25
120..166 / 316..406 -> 0.97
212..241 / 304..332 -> 1.04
